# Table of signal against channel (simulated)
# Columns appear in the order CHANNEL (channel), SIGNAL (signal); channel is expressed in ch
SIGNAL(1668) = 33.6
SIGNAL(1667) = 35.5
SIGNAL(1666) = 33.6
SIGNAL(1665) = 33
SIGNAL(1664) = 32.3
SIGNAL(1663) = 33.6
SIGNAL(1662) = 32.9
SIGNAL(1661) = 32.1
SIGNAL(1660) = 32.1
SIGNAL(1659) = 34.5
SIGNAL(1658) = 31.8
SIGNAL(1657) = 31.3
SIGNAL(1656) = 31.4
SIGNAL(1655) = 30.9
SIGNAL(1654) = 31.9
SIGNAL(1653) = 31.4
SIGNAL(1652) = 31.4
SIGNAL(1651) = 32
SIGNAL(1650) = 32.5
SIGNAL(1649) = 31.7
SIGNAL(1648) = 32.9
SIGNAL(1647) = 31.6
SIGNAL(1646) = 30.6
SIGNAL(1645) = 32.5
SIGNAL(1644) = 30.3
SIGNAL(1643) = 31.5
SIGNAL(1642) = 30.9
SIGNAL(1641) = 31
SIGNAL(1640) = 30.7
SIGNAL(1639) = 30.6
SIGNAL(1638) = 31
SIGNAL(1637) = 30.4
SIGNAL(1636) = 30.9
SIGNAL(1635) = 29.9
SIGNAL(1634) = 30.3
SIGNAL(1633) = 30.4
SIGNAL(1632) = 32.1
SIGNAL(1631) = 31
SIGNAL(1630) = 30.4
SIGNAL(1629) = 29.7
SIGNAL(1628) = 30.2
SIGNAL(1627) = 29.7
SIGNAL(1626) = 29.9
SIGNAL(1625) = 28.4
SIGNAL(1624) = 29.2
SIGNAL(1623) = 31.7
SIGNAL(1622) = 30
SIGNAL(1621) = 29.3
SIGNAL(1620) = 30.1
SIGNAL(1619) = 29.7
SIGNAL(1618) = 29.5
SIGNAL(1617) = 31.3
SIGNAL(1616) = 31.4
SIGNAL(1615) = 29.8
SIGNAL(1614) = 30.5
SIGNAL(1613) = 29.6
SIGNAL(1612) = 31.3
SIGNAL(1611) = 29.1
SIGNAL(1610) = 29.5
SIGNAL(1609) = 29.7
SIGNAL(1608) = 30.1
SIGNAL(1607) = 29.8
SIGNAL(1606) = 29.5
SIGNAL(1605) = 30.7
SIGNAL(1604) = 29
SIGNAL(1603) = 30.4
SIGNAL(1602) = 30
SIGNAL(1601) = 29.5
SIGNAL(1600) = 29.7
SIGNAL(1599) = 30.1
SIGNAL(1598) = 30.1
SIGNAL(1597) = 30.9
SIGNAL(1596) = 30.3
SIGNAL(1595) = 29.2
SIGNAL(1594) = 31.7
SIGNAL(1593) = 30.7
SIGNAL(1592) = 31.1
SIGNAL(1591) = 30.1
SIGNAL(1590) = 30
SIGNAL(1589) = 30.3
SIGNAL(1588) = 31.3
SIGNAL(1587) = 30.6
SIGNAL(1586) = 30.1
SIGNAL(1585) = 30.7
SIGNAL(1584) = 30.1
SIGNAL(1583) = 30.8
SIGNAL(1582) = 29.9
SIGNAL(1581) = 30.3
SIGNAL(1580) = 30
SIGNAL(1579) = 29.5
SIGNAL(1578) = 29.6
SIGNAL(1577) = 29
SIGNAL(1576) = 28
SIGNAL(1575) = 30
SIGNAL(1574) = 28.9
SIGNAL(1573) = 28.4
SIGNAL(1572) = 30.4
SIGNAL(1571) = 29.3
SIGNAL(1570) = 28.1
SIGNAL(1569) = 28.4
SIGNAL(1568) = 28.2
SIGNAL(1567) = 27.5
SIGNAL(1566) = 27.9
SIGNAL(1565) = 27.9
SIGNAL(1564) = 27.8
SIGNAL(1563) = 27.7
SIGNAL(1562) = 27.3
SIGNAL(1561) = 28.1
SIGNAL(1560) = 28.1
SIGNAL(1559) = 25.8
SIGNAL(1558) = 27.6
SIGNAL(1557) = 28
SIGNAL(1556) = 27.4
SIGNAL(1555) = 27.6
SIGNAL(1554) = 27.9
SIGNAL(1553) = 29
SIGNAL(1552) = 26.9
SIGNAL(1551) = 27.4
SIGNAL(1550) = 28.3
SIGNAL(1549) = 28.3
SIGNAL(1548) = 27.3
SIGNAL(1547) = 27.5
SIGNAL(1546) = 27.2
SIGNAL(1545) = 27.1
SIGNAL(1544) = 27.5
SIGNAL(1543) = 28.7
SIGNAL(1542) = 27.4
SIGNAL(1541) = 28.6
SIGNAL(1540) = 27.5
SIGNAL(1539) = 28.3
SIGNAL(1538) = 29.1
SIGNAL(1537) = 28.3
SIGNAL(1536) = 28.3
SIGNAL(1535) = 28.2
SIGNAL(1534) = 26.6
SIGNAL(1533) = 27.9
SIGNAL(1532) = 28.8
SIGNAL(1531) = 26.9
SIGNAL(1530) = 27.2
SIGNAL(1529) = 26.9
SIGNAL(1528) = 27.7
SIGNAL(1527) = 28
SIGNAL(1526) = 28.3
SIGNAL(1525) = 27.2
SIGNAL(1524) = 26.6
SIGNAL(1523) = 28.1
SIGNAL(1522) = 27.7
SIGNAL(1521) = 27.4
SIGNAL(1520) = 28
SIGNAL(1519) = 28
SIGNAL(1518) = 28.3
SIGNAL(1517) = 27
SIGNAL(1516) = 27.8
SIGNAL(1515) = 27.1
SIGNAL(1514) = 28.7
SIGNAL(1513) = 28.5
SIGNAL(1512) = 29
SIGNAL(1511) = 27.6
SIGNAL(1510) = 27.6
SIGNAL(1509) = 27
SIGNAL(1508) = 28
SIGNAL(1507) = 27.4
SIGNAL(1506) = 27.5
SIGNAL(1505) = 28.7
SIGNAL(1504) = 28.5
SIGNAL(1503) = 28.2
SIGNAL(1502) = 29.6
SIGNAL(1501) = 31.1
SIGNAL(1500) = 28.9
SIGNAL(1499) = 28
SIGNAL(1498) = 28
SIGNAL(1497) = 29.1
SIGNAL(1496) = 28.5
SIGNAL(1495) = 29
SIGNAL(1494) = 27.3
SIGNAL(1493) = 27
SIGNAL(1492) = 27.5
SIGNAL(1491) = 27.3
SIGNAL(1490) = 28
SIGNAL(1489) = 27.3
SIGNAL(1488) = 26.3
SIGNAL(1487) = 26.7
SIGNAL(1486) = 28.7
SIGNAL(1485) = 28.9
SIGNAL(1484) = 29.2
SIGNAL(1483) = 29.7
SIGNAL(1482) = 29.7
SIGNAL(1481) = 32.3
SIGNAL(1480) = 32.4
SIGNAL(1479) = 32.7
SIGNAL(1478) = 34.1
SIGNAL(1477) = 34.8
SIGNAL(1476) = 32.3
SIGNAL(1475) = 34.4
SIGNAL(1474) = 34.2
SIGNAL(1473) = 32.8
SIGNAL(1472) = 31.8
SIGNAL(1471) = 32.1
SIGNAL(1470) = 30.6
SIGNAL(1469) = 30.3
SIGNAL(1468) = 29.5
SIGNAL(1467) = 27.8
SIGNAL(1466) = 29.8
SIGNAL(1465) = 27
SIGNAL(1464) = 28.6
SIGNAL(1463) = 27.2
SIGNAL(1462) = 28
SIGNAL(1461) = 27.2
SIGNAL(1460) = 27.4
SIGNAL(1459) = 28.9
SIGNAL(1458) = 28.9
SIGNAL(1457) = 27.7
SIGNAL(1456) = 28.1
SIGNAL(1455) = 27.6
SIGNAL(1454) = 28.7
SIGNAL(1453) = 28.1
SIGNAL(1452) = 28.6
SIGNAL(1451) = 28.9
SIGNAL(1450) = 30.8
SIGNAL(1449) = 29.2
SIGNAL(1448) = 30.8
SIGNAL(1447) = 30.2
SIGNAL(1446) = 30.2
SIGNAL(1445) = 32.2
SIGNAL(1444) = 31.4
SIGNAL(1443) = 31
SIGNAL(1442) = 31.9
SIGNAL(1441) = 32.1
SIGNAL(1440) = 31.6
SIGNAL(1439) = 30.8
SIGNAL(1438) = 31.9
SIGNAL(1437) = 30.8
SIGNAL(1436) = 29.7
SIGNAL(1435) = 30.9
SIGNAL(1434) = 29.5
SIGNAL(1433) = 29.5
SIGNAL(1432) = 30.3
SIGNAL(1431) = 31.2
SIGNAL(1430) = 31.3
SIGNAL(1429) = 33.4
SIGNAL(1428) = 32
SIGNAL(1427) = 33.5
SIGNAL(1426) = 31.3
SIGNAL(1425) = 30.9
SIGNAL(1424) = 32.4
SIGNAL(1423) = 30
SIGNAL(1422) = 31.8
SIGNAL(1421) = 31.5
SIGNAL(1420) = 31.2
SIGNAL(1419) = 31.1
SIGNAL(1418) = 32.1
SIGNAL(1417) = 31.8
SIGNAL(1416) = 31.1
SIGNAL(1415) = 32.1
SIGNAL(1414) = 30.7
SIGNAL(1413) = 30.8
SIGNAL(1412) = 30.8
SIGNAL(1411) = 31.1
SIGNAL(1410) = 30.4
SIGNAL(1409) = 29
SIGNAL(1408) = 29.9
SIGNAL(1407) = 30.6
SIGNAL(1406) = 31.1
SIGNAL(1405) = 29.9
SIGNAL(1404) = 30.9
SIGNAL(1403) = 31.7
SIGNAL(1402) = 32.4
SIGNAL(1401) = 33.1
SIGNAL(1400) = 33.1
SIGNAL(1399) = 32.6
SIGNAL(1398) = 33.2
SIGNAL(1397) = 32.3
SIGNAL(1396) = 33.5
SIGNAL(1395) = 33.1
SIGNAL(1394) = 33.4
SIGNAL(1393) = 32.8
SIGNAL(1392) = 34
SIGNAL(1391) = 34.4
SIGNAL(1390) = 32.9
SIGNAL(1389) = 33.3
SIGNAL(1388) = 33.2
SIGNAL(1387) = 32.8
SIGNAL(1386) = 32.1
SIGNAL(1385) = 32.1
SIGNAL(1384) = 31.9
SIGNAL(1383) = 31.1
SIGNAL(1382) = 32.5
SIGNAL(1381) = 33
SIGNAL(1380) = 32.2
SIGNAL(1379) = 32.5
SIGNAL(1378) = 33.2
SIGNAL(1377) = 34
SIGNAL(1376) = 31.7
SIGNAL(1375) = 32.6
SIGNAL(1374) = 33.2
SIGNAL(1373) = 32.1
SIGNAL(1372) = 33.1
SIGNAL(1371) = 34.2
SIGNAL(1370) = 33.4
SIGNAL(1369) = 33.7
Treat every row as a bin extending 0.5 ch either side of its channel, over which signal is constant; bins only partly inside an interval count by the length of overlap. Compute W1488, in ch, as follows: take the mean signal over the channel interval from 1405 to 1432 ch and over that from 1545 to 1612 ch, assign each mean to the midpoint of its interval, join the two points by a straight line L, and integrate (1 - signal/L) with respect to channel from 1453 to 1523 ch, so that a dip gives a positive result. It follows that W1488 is 3.1 ch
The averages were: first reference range 31.2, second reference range 29.1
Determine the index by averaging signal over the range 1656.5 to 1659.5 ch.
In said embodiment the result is 32.5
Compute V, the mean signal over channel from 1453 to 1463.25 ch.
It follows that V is 28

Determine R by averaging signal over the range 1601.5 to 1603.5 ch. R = 30.2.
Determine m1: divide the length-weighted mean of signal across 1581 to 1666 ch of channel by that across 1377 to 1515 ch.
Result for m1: 1.01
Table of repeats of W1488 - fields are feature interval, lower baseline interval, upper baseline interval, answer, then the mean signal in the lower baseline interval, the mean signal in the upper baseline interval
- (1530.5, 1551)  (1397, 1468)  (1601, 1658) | 1.8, 30.5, 30.6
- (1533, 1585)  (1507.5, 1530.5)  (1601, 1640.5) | 0.7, 27.7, 30.2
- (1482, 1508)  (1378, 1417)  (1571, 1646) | 2.4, 32.1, 30.2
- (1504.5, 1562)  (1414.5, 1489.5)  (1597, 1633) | 4.7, 30.4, 30.1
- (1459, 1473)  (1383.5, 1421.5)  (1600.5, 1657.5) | 1.1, 31.9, 30.6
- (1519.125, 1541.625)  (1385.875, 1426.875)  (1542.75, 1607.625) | 1.5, 31.9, 29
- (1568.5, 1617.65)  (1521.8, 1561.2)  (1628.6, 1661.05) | -0.8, 27.7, 31.3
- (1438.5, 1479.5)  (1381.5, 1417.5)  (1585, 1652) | 1.7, 32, 30.5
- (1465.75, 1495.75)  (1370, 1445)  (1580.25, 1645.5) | 1.1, 31.9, 30.3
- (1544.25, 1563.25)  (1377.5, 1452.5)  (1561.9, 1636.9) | 1.7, 31.6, 29.8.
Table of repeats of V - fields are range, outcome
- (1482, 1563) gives 27.9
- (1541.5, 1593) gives 28.7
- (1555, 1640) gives 29.7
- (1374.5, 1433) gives 32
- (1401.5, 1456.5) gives 30.8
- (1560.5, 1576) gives 28.4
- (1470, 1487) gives 31.7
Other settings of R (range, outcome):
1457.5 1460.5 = 28.4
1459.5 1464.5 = 27.7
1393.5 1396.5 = 33.3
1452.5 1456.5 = 28.1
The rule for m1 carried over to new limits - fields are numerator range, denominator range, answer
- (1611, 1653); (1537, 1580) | 1.09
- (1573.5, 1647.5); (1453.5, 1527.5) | 1.05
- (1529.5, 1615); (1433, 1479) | 0.96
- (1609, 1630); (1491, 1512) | 1.06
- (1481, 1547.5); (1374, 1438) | 0.88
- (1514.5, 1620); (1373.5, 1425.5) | 0.90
